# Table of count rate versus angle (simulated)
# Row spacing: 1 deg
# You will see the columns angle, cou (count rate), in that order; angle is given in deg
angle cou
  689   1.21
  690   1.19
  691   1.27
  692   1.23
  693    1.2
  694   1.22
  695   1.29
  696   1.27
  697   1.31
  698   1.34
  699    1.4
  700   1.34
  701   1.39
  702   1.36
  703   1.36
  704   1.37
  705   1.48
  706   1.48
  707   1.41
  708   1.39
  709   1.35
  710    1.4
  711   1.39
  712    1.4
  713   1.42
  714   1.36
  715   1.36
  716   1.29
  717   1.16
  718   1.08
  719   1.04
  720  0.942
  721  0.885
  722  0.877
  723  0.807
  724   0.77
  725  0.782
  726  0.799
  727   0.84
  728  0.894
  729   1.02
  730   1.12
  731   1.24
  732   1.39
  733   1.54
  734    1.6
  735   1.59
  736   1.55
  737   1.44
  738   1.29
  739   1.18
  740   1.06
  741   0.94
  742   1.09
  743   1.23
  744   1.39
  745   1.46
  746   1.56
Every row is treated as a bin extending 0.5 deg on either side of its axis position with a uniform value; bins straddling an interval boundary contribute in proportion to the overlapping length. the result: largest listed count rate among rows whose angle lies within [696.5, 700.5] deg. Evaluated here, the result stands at 1.4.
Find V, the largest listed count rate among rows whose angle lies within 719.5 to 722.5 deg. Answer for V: 0.942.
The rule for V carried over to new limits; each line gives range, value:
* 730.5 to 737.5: 1.6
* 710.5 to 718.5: 1.42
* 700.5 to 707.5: 1.48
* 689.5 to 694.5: 1.27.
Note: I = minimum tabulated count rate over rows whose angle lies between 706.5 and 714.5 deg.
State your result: 1.35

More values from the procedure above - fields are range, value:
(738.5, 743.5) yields 0.94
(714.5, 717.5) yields 1.16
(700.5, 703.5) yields 1.36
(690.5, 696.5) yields 1.2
